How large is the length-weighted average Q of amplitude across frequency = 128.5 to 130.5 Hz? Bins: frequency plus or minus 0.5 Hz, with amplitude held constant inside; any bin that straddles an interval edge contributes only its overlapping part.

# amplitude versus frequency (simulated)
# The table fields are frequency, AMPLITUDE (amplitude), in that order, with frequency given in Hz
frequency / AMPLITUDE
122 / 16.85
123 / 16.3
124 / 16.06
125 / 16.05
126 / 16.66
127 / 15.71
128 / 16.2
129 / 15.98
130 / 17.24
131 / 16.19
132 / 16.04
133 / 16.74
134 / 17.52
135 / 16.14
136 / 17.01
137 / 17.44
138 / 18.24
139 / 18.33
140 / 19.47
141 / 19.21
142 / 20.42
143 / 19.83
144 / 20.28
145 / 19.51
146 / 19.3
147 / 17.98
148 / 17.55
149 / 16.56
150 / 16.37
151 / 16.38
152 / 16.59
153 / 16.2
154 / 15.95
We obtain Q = 16.6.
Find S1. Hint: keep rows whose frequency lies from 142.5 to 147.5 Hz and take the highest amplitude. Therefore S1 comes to 20.28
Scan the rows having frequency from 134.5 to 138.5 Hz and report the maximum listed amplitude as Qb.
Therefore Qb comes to 18.24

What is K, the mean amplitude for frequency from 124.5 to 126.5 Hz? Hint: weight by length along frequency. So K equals 16.4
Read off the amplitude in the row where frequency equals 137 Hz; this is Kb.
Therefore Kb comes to 17.44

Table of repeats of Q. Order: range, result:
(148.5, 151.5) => 16.4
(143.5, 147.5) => 19.3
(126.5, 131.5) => 16.3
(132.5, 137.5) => 17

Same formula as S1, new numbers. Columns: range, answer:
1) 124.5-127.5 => 16.66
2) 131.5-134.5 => 17.52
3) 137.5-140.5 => 19.47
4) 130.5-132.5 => 16.19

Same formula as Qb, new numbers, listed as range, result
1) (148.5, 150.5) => 16.56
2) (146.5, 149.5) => 17.98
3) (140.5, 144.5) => 20.42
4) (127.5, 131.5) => 17.24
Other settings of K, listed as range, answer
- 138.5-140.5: 18.9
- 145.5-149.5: 17.8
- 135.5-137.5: 17.2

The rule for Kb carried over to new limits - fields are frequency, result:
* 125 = 16.05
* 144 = 20.28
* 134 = 17.52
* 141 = 19.21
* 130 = 17.24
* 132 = 16.04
